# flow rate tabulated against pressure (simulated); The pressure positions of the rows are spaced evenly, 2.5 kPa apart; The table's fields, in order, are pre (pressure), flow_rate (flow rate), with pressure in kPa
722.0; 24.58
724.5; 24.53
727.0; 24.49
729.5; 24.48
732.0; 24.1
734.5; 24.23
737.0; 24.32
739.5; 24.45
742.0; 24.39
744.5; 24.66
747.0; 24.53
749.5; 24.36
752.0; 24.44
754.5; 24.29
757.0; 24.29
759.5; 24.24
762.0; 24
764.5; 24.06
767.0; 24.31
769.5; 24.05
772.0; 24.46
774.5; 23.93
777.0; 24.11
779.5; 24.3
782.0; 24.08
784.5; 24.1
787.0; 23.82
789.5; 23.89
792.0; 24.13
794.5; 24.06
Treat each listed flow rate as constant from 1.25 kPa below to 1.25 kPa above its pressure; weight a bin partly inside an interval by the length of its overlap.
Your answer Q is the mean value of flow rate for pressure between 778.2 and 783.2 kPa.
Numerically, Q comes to 24.2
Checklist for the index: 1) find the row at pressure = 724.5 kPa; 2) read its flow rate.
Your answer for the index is 24.53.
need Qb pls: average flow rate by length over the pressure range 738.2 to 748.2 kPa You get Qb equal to 24.5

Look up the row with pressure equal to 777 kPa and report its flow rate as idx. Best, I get 24.11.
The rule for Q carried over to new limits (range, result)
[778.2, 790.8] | 24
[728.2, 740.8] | 24.3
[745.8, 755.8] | 24.4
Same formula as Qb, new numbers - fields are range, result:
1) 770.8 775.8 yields 24.2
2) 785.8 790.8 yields 23.9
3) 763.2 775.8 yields 24.2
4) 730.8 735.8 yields 24.2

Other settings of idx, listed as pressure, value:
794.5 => 24.06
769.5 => 24.05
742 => 24.39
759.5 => 24.24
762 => 24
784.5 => 24.1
